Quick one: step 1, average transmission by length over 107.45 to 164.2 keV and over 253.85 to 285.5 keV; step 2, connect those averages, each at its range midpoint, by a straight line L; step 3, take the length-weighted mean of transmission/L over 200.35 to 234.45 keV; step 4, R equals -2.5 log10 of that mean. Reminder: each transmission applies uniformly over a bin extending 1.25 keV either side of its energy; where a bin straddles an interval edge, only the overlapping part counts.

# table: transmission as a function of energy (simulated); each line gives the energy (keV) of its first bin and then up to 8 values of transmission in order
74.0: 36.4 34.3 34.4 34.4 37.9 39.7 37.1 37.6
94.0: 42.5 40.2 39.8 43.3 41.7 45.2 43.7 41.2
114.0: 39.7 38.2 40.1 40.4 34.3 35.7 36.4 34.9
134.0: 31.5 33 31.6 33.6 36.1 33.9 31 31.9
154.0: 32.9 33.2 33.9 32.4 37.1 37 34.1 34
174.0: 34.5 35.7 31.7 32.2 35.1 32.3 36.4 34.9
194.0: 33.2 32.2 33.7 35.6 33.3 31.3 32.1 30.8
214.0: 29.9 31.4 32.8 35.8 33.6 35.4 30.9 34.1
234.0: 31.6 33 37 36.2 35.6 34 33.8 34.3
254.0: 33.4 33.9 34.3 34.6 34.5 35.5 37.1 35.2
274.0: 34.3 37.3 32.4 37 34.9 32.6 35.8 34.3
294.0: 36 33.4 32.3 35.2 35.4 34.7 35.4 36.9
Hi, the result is 0.08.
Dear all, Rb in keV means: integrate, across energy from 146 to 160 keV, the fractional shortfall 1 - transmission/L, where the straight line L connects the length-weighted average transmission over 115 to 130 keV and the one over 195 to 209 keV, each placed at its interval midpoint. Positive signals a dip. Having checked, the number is 1.23 keV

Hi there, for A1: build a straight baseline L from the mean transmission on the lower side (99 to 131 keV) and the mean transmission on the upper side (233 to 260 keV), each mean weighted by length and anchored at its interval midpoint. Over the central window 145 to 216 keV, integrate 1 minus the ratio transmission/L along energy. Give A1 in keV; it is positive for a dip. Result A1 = 7.0 keV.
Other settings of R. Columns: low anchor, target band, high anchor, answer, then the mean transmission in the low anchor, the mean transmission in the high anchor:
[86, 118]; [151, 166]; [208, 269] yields 0.12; 40.8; 33.8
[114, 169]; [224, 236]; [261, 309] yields 0.06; 34.8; 34.9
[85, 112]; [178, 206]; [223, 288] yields 0.11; 41.1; 34.5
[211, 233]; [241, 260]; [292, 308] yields -0.03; 32.8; 34.5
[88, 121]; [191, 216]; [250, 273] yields 0.14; 40.8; 34.7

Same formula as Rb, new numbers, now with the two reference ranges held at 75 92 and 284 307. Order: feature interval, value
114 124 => -0.8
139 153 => 1.1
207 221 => 1.4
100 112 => -2.3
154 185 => 1.3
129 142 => 1.0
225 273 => 0.6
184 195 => 0.3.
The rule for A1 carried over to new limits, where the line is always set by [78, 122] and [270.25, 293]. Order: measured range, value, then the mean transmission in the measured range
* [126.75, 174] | 5.66 keV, 33.9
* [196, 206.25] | 0.97 keV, 33.6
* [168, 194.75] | 2.56 keV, 34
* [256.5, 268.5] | 0.21 keV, 34.8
